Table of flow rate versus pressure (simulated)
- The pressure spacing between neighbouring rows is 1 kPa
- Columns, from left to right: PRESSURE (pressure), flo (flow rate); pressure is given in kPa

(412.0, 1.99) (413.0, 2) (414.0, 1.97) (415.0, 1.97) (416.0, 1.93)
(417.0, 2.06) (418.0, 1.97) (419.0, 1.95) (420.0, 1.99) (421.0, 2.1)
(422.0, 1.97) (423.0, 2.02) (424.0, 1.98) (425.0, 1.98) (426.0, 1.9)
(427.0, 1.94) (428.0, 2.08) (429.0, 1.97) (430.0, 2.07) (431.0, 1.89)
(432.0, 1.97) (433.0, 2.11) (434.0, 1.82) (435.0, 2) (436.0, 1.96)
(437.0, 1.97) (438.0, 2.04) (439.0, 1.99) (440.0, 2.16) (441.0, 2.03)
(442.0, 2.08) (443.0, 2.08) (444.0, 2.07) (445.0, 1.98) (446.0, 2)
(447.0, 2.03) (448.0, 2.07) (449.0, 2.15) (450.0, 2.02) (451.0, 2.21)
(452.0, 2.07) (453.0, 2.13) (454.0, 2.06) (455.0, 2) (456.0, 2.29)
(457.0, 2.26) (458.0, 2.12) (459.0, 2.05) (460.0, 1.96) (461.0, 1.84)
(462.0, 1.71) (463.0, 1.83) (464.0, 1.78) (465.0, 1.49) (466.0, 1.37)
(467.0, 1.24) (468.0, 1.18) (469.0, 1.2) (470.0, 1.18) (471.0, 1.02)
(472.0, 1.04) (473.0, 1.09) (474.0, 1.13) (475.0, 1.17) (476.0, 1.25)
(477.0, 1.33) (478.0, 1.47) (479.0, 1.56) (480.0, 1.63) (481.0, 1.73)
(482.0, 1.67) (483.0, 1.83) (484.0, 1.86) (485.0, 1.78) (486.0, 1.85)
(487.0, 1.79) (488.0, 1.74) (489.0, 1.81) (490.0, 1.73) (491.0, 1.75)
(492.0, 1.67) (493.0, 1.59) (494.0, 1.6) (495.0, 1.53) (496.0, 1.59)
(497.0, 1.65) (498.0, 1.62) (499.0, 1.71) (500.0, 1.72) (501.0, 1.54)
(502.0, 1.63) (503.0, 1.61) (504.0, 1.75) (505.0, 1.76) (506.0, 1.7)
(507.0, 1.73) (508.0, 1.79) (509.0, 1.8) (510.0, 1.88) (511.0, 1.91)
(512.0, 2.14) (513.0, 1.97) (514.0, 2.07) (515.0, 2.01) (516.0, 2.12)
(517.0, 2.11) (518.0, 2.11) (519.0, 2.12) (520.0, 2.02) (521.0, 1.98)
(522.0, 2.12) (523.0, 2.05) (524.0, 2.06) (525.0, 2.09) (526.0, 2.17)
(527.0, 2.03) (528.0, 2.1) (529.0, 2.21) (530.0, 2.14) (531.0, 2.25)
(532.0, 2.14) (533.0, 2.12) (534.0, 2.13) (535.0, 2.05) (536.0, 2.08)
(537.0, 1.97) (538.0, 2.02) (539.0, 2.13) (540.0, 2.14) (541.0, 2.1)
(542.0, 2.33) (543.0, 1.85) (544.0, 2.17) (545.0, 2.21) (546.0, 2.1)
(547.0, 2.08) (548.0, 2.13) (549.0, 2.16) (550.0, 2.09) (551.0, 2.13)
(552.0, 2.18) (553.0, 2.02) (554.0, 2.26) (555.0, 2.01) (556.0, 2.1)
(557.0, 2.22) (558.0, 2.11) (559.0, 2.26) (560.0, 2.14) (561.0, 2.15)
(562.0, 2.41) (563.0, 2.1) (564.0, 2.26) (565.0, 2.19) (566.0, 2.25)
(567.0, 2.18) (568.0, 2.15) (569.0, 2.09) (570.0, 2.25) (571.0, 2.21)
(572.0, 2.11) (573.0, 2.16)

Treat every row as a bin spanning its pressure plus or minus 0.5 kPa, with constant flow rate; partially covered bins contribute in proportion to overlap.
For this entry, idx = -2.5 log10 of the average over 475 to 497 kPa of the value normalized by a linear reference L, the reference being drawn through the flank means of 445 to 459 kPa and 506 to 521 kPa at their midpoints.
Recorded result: 0.23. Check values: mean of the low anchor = 2.1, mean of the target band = 1.64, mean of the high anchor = 1.97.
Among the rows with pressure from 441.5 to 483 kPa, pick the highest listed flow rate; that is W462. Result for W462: 2.29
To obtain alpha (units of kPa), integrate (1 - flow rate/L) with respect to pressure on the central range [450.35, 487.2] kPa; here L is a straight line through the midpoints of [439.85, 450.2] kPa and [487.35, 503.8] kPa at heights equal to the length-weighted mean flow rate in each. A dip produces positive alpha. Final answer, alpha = 4.4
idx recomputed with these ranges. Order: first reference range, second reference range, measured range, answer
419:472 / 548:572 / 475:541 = 0.106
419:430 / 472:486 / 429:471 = -0.082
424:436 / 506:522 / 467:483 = 0.435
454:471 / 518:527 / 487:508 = 0.148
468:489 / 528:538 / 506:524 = -0.049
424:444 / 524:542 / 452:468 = 0.096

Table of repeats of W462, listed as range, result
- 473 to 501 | 1.86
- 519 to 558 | 2.33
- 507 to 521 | 2.14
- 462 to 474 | 1.83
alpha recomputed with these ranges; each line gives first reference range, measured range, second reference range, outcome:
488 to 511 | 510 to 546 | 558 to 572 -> -3.4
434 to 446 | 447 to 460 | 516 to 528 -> -0.5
